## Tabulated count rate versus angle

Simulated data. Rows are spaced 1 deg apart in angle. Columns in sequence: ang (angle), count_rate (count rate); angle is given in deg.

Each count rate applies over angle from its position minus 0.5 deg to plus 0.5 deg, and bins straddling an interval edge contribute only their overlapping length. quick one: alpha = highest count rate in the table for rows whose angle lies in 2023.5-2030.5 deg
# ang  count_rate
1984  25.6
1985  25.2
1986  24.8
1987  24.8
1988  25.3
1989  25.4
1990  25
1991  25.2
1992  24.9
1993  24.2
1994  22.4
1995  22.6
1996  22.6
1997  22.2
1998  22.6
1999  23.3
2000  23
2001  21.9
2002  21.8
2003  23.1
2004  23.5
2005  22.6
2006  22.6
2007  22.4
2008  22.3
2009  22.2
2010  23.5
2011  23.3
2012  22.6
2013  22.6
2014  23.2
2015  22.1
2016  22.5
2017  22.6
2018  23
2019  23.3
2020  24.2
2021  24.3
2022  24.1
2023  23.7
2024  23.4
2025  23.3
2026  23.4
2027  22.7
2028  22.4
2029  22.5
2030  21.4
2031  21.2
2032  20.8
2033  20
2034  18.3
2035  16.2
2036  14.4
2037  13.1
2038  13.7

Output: 23.4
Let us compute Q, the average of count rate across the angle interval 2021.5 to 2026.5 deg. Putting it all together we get 23.6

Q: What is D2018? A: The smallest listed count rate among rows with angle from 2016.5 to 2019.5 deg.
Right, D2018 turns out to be 22.6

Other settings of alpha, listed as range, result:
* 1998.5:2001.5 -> 23.3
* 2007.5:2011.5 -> 23.5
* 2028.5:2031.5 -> 22.5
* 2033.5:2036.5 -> 18.3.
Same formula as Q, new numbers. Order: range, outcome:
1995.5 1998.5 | 22.5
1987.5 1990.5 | 25.2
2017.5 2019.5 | 23.1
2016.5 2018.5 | 22.8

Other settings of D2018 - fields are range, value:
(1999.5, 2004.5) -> 21.8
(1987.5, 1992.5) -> 24.9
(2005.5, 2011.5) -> 22.2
